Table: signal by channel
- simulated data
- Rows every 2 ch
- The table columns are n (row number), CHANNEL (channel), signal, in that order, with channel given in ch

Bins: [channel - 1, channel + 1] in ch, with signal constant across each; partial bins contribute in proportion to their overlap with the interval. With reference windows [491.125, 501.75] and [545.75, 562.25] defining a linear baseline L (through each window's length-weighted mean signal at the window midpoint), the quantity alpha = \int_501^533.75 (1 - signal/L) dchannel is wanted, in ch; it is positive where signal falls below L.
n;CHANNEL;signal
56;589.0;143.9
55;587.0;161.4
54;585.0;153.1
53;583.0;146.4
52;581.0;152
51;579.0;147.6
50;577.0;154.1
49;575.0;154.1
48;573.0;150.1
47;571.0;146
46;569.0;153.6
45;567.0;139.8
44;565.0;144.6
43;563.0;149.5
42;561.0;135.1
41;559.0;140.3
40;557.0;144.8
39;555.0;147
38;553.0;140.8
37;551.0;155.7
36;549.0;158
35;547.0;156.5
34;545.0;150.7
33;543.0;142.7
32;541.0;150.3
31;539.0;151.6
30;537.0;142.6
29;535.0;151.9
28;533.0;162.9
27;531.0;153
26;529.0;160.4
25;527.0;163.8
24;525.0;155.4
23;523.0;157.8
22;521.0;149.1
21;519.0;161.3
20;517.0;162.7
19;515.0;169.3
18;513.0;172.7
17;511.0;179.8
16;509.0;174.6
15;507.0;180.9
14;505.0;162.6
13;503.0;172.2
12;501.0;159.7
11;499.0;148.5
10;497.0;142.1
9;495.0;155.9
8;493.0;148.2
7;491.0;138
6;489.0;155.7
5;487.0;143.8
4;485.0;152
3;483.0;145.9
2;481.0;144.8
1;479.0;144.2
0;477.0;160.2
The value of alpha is -3.5 ch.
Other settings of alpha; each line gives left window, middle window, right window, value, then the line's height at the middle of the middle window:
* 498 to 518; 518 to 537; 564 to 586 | 0.73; 163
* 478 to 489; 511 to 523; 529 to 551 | -1.09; 150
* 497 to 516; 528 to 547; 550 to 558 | 0.26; 154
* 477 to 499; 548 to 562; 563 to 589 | 0.32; 149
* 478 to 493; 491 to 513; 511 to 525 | -0.97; 155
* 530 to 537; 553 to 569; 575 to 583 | 0.91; 152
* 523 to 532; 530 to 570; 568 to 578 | 1.63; 155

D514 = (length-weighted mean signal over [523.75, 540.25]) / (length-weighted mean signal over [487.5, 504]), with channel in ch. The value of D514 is 1.02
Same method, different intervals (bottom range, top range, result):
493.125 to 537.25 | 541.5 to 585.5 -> 0.92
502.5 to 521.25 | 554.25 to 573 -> 0.86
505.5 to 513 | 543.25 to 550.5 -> 0.87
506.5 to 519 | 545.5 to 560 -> 0.87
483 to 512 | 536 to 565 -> 0.93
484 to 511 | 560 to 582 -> 0.94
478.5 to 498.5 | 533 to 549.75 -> 1.03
